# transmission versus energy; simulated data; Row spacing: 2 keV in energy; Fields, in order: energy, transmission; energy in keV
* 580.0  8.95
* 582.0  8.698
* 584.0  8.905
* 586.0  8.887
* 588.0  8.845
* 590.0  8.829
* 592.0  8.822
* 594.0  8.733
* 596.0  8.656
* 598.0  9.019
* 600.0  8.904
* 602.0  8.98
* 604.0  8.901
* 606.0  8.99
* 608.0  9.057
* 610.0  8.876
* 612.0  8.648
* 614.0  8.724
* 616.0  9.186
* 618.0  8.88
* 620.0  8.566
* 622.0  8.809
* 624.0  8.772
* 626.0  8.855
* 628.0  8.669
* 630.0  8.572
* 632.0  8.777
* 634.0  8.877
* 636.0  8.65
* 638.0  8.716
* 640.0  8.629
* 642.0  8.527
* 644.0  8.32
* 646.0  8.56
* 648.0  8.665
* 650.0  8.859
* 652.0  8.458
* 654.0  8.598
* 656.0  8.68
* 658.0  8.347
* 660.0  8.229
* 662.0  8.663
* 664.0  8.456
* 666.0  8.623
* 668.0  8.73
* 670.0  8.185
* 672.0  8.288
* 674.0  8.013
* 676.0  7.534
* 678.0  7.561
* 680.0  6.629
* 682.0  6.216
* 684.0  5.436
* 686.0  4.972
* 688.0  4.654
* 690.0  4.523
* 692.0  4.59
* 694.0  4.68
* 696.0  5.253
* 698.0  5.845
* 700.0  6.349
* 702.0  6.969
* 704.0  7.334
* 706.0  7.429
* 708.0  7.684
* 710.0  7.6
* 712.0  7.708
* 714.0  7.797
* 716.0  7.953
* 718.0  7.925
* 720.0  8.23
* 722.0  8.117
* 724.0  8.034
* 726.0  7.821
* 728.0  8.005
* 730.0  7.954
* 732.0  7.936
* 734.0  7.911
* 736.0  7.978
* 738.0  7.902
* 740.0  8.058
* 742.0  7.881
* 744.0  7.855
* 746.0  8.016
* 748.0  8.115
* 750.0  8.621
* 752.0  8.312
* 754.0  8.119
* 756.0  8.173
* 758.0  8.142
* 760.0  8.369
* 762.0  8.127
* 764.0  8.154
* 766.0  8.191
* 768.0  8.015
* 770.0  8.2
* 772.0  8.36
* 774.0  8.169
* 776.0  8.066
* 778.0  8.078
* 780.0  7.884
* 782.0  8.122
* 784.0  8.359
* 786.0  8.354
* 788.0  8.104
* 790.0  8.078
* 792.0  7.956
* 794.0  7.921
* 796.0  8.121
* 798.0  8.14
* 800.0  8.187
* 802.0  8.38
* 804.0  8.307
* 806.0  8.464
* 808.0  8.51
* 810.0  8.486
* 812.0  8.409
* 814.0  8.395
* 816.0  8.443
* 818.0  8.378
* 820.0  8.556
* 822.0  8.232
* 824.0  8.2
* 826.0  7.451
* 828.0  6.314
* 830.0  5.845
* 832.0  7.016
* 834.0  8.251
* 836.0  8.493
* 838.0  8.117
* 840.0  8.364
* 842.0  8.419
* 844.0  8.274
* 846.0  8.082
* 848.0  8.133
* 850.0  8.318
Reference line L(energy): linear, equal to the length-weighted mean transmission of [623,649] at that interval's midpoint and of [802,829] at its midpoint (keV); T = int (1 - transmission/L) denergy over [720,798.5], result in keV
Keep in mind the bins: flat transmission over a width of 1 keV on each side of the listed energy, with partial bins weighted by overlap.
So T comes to 2.2 keV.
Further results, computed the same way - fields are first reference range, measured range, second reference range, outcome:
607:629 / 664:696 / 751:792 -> 7.4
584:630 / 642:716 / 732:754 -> 9.9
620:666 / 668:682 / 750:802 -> 1.4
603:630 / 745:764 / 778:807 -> 0.2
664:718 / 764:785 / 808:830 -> -1.5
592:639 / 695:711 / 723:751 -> 2.8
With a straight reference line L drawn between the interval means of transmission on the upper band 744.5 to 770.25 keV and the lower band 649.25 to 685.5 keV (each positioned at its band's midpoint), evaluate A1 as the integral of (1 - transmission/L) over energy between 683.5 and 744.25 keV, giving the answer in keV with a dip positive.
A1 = 7.69 keV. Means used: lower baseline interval 7.92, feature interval 7.05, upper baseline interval 8.19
